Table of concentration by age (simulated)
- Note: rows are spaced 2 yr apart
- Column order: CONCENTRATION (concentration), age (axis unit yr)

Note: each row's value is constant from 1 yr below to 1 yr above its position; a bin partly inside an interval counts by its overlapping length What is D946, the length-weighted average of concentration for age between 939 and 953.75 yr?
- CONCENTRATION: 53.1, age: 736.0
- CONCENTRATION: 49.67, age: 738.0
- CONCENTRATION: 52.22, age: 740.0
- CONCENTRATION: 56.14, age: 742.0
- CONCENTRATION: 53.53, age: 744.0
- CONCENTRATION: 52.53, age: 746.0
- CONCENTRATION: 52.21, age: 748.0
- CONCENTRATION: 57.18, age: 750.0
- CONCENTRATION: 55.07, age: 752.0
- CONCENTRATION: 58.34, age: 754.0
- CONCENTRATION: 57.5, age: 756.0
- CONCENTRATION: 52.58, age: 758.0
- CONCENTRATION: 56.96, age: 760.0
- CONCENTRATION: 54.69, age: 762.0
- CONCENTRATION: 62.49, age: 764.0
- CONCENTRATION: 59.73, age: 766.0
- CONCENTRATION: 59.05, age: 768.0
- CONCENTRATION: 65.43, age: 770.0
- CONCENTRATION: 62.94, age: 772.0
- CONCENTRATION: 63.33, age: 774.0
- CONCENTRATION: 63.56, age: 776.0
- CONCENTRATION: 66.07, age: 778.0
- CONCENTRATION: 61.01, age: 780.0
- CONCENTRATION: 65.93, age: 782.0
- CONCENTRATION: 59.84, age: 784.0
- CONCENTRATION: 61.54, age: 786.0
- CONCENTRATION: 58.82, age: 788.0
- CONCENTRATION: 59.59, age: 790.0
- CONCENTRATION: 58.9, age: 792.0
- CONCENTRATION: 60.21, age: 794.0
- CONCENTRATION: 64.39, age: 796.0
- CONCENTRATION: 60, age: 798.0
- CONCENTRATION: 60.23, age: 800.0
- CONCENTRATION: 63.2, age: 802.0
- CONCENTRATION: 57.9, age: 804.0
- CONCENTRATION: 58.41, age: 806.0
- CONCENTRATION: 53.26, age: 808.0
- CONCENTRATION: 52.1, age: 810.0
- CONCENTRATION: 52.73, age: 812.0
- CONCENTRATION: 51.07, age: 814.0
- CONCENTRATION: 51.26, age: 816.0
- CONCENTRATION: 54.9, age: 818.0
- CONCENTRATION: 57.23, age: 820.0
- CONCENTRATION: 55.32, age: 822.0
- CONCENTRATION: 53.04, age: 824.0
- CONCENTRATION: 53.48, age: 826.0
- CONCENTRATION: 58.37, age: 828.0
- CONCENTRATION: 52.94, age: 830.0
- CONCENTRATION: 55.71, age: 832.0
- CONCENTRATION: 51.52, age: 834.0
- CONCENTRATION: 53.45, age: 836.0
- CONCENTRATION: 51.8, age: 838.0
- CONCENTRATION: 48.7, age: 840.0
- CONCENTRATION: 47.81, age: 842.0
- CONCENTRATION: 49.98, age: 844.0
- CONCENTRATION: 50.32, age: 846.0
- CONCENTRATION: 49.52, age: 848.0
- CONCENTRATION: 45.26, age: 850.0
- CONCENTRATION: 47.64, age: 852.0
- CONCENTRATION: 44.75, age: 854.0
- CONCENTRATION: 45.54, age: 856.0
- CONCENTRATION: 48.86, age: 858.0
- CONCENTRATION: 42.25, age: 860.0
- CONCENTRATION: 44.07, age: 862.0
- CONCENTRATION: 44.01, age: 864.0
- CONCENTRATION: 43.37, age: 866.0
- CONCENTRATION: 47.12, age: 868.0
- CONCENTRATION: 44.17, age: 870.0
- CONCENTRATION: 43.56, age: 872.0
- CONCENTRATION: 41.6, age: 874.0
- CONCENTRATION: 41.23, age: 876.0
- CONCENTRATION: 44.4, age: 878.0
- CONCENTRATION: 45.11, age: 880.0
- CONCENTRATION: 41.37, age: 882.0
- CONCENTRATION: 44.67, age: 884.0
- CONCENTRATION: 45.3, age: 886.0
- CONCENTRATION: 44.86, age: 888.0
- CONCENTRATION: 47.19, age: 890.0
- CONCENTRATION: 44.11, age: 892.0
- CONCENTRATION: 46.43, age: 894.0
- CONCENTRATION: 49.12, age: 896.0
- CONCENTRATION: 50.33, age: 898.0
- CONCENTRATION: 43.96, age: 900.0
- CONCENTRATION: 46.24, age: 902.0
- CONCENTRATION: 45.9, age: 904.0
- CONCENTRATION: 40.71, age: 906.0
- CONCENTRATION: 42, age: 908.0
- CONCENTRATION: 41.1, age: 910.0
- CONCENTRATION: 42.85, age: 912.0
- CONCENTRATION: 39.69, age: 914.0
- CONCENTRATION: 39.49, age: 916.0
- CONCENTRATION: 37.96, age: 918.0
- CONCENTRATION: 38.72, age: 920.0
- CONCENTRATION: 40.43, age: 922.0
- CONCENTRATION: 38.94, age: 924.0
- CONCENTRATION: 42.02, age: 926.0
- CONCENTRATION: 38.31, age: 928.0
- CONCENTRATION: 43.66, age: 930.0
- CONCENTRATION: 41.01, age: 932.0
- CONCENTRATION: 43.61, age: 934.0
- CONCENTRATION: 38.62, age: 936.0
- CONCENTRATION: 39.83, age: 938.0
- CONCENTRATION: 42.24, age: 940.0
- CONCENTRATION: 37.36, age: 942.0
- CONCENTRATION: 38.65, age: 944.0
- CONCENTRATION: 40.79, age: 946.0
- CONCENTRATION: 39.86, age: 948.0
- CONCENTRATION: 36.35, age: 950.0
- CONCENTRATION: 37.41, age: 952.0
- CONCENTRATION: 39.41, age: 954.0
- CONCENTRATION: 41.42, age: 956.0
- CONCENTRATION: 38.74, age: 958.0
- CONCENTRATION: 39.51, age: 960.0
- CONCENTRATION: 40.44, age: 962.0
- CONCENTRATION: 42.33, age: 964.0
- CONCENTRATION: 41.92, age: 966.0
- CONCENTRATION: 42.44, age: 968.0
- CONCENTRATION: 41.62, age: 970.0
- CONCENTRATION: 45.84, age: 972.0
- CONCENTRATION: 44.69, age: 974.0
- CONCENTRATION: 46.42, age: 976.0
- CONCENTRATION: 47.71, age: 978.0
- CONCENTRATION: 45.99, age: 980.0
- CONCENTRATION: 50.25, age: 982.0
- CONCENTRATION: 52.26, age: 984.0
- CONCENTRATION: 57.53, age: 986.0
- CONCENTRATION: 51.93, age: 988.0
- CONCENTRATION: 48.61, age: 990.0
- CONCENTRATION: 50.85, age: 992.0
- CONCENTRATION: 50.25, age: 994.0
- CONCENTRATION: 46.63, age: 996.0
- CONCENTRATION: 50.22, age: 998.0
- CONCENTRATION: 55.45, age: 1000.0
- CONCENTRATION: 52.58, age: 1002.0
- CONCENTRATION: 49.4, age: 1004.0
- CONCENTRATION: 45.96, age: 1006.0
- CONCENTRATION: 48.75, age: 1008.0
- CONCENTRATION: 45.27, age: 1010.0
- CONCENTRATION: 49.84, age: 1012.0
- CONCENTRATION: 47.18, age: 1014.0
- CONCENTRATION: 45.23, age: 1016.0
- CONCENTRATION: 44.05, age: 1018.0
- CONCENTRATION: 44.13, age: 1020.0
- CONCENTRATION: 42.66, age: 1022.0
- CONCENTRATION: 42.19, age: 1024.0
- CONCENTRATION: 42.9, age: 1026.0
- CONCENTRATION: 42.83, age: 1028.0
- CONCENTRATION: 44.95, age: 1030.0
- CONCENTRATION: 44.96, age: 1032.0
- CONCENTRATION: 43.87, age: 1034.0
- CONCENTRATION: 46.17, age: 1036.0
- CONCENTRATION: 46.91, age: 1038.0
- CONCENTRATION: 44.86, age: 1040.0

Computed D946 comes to 39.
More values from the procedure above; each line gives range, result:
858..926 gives 43.5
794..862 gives 52.8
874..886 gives 43.4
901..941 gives 41.2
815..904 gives 48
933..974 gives 40.5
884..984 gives 42.4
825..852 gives 51.3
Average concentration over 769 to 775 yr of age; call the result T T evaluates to 63.9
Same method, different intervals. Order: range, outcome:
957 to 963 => 39.6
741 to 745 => 54.8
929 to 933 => 42.3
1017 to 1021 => 44.1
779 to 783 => 63.5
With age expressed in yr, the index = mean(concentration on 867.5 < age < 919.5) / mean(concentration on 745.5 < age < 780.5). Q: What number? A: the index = 0.74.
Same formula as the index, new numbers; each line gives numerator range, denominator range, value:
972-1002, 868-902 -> 1.11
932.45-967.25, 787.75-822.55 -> 0.70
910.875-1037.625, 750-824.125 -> 0.75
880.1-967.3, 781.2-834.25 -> 0.73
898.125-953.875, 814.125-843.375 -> 0.77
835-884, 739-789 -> 0.78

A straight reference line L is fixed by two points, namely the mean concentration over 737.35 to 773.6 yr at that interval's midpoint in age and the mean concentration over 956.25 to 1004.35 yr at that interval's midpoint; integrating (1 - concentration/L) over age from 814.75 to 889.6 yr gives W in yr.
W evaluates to 6.3 yr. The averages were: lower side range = 56.7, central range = 48.2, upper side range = 47.1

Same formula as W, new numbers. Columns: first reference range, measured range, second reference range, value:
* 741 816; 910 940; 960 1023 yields 6.09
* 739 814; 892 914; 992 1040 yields 3.24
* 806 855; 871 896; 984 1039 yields 3.09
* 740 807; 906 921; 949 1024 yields 3.04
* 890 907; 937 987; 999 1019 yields 4.77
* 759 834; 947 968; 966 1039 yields 4.11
